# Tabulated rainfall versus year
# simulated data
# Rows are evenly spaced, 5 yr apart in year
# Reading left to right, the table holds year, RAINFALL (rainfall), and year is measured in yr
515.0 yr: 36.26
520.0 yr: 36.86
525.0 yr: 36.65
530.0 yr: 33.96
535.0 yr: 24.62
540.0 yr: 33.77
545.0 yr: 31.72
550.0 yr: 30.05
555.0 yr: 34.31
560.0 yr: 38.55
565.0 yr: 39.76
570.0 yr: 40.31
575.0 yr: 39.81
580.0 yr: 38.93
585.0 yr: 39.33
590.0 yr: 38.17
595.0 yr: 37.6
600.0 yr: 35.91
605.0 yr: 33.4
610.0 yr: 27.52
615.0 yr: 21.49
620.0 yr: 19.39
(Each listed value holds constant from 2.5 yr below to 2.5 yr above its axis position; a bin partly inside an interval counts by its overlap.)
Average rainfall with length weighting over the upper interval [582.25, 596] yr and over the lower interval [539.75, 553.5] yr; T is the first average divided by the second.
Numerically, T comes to 1.21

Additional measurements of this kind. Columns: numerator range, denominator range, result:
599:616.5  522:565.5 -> 0.88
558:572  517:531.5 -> 1.10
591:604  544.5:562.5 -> 1.08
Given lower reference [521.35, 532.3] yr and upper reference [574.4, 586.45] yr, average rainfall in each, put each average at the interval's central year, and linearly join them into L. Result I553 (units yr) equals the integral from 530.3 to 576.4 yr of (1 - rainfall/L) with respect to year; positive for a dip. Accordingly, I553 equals 3.5 yr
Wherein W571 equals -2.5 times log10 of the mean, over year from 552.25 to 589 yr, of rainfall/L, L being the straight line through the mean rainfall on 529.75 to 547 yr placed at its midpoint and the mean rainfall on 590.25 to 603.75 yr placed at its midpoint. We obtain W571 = -0.14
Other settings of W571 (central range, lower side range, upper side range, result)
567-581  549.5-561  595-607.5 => -0.14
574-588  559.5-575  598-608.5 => -0.05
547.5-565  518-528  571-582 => 0.10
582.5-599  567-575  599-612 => -0.08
